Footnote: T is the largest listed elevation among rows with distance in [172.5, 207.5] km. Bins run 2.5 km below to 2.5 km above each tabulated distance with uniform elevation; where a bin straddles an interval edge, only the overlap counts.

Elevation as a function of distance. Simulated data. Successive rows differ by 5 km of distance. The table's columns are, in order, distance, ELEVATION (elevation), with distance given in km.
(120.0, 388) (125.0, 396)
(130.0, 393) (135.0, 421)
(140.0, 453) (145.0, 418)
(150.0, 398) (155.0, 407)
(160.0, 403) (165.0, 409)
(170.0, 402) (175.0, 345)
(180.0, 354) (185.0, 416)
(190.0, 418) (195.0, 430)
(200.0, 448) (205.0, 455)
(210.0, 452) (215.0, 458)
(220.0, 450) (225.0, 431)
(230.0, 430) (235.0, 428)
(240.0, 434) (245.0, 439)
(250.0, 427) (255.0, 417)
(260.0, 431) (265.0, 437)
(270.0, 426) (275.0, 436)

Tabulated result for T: 455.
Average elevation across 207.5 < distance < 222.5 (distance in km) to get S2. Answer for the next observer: 453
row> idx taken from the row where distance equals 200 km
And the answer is 448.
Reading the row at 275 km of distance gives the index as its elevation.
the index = 436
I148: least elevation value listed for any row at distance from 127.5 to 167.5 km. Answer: 393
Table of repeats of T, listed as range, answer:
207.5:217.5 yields 458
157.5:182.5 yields 409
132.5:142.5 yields 453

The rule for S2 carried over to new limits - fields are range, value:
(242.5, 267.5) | 430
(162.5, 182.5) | 378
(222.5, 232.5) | 430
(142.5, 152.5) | 408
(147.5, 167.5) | 404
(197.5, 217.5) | 453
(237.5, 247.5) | 436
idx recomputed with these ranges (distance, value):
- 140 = 453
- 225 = 431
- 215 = 458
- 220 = 450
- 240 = 434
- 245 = 439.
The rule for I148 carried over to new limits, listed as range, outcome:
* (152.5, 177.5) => 345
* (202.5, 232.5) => 430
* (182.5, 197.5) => 416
